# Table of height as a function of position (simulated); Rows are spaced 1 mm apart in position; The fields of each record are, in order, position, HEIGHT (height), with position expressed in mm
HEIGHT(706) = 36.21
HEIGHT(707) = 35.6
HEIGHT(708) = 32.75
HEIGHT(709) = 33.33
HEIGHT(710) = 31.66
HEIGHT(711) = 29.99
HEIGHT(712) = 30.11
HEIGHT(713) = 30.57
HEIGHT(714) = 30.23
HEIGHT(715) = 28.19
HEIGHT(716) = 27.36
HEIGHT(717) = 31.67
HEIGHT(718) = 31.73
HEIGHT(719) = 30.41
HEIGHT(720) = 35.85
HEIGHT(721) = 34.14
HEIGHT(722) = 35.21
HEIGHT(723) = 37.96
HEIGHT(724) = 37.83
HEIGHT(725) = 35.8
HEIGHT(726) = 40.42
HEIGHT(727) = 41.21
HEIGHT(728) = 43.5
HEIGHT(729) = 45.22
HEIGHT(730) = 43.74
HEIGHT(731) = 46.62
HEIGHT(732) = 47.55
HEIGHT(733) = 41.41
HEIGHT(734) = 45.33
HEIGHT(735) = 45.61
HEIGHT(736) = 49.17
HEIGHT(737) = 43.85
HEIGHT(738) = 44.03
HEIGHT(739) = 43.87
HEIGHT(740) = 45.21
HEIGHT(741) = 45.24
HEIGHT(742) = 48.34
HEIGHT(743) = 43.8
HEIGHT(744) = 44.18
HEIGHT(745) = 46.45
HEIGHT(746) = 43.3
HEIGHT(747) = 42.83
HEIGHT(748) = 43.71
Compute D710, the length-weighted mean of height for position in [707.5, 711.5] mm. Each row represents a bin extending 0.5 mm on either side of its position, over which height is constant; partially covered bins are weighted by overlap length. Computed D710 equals 31.9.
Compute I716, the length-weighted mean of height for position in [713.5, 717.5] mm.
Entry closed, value 29.4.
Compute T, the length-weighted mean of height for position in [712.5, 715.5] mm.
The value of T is 29.7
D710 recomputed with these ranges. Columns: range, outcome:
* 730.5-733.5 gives 45.2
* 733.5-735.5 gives 45.5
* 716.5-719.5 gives 31.3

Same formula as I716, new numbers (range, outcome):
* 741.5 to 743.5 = 46.1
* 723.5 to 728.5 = 39.8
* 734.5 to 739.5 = 45.3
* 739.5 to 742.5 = 46.3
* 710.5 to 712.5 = 30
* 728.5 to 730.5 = 44.5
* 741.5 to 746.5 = 45.2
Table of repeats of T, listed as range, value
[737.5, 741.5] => 44.6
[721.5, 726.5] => 37.4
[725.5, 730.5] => 42.8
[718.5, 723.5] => 34.7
